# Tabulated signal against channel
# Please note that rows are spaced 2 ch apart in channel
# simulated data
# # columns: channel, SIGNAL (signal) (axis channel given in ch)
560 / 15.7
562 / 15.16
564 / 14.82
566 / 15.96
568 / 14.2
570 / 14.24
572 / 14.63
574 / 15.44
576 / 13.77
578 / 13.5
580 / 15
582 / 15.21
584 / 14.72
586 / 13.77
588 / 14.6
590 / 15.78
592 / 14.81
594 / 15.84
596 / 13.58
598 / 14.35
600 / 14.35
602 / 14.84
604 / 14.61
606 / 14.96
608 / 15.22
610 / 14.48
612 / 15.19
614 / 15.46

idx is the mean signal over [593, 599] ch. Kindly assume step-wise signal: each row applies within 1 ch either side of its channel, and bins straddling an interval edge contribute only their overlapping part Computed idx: 14.6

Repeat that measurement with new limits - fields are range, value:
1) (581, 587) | 14.6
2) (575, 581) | 14.1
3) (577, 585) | 14.6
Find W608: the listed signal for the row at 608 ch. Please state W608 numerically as 15.22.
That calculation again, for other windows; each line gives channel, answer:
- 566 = 15.96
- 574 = 15.44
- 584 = 14.72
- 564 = 14.82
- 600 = 14.35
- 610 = 14.48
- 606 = 14.96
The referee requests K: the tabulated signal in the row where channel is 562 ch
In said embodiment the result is 15.16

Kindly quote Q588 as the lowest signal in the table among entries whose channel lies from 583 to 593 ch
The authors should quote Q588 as 13.77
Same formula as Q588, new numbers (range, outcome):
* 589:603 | 13.58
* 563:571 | 14.2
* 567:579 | 13.5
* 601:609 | 14.61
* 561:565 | 14.82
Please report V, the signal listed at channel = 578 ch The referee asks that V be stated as 13.5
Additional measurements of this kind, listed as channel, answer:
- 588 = 14.6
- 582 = 15.21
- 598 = 14.35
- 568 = 14.2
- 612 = 15.19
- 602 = 14.84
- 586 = 13.77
